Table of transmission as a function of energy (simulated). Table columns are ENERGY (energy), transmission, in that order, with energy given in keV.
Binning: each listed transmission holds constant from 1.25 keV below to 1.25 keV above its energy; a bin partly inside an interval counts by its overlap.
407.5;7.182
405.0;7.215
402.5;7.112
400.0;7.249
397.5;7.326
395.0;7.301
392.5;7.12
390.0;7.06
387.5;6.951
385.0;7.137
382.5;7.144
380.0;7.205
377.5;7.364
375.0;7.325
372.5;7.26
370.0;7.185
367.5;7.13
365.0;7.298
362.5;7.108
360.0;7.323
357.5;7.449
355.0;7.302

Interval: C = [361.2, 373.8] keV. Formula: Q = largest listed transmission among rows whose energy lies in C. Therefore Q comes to 7.298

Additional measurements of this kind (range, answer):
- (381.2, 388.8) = 7.144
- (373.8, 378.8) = 7.364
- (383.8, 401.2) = 7.326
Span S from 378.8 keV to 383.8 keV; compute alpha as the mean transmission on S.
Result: 7.17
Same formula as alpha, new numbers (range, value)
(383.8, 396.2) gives 7.11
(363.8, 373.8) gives 7.22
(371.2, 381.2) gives 7.29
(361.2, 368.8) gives 7.18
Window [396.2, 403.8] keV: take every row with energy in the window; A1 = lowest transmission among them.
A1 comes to 7.112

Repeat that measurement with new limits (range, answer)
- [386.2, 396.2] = 6.951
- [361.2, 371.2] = 7.108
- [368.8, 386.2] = 7.137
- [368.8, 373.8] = 7.185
